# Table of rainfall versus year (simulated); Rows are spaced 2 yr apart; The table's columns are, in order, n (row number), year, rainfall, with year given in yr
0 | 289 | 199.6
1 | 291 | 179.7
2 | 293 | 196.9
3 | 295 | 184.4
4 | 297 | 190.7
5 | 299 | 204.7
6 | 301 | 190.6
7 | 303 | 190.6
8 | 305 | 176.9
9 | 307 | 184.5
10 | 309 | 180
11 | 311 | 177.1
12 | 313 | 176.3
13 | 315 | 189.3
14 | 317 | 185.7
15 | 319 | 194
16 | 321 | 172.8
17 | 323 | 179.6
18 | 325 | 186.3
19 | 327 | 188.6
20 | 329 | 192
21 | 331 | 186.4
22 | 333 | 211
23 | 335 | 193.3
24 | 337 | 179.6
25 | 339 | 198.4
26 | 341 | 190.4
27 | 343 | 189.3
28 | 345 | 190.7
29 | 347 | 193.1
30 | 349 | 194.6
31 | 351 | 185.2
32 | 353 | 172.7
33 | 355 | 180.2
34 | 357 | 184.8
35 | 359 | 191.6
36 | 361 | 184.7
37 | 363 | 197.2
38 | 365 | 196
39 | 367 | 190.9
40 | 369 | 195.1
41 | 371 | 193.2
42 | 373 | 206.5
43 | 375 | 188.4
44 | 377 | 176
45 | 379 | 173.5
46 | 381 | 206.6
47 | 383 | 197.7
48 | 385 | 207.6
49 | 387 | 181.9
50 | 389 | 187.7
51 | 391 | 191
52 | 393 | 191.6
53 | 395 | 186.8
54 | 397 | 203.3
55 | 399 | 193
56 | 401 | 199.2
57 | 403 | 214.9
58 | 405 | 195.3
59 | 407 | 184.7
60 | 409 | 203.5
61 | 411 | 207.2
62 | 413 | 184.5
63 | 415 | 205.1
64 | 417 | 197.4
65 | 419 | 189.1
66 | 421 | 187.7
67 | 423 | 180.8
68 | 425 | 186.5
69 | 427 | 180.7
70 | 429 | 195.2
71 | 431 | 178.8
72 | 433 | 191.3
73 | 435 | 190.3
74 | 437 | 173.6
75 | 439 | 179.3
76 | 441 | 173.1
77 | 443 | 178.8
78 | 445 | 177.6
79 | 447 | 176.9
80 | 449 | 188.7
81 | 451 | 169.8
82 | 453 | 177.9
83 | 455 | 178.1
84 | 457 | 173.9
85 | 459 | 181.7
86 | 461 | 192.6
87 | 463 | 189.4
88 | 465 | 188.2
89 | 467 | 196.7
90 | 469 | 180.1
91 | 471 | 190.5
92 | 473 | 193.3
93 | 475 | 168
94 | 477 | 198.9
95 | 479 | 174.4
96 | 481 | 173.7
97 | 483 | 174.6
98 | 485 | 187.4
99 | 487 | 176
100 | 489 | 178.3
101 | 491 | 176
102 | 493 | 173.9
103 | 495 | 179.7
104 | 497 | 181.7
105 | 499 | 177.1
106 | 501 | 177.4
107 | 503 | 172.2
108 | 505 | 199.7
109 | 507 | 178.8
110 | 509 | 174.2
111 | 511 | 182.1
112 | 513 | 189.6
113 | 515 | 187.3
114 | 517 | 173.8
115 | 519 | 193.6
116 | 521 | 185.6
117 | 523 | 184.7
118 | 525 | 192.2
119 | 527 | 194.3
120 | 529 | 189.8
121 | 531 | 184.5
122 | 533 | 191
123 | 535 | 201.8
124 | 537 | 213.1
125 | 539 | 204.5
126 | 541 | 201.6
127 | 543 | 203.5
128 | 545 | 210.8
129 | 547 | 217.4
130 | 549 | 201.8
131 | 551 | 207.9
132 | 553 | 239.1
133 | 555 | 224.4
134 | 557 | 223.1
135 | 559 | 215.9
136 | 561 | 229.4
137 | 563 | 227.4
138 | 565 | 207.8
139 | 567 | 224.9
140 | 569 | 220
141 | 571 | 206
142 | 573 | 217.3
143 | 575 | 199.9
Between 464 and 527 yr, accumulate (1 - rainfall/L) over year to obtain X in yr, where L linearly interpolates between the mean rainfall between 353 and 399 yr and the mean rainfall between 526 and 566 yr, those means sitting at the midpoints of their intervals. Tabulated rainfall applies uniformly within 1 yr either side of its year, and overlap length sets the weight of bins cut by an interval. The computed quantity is 6.6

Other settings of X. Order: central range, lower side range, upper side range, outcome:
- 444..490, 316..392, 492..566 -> 3.0 yr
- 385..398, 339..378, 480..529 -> -0.3 yr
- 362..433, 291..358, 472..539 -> -2.5 yr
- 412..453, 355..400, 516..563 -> 2.5 yr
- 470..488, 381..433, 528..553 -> 1.6 yr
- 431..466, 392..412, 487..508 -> 1.4 yr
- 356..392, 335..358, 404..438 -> -0.6 yr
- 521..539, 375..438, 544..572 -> 1.6 yr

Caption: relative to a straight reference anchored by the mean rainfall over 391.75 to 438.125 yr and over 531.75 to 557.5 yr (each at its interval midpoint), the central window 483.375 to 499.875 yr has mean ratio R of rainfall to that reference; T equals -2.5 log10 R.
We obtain 0.14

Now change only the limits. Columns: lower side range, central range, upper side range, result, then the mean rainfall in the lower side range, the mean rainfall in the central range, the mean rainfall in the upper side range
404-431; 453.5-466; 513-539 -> 0.05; 192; 184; 191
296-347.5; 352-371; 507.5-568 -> 0.01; 188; 188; 202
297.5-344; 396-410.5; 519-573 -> -0.02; 188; 199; 208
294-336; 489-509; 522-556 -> 0.12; 187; 179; 204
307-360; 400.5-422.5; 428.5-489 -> -0.07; 187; 197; 182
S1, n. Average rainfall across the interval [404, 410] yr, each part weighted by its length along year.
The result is 194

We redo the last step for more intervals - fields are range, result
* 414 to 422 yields 195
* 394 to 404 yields 199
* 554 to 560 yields 221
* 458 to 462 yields 187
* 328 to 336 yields 196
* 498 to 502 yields 177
